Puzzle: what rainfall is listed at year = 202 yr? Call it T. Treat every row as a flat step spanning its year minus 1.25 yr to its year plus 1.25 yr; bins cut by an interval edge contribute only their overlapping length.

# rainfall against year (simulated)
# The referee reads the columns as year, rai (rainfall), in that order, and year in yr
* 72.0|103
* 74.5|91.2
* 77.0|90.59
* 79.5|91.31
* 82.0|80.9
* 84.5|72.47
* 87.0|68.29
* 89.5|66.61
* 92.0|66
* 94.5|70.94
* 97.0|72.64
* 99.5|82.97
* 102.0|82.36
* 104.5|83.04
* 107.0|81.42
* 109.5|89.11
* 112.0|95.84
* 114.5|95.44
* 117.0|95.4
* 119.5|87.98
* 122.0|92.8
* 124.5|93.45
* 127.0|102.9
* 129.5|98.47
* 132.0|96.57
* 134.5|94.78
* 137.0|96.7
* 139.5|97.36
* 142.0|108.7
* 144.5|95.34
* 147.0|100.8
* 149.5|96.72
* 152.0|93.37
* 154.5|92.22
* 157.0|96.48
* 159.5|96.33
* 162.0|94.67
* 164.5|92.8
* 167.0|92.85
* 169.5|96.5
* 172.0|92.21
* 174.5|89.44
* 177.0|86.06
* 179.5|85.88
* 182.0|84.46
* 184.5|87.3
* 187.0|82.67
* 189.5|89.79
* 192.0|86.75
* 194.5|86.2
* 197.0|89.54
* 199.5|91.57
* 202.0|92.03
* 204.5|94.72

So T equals 92.03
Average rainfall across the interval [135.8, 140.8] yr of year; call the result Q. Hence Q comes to 97.2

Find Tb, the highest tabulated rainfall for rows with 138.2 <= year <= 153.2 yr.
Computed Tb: 108.7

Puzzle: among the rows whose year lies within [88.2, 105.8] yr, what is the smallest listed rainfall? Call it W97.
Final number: 66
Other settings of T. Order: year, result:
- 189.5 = 89.79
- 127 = 102.9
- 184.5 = 87.3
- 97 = 72.64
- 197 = 89.54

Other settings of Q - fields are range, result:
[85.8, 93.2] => 67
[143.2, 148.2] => 98.1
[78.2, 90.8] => 75.9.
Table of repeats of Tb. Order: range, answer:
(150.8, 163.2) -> 96.48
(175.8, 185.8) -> 87.3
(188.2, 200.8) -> 91.57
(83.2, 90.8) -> 72.47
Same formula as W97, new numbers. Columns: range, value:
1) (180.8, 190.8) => 82.67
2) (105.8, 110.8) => 81.42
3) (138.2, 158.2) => 92.22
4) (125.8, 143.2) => 94.78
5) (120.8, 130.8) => 92.8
